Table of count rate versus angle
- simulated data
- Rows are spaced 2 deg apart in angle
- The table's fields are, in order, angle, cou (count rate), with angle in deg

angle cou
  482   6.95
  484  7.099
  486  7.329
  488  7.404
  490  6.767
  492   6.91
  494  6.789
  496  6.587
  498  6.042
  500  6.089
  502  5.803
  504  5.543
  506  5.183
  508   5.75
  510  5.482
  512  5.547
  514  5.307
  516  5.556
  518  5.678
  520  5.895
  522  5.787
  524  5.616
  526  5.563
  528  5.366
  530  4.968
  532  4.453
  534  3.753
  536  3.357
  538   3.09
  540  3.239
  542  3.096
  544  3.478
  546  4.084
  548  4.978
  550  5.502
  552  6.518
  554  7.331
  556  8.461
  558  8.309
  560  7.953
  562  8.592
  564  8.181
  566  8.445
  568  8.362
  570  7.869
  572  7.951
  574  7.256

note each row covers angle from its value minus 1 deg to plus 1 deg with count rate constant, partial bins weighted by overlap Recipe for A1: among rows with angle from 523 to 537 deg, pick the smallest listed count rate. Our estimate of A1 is 3.357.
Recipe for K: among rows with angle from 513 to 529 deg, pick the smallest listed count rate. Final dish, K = 5.307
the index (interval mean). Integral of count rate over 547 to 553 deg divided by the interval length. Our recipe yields 5.67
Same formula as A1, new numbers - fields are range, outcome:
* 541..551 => 3.096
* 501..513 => 5.183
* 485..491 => 6.767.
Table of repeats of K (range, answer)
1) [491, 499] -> 6.042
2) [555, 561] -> 7.953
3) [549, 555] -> 5.502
